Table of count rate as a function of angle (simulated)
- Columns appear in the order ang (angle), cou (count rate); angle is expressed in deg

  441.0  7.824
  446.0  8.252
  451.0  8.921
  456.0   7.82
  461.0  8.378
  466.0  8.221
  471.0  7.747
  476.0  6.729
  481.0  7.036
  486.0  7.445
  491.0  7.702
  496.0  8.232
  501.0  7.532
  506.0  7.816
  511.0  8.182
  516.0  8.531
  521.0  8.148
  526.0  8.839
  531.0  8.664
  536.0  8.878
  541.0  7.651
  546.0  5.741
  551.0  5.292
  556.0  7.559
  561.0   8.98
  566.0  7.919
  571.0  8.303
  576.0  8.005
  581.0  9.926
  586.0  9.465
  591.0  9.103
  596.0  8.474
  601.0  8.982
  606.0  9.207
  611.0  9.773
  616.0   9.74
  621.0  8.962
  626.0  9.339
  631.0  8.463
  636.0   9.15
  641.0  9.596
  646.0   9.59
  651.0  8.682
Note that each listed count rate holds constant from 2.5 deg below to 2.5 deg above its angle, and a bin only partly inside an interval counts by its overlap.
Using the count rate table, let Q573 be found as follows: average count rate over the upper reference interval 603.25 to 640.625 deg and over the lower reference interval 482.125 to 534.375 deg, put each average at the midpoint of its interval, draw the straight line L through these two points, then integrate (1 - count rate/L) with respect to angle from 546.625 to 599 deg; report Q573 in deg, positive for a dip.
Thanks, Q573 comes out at 3.28 deg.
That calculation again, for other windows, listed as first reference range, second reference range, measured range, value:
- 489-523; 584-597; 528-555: 3.68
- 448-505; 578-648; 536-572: 5.08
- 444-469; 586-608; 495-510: 1.19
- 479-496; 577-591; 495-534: -0.95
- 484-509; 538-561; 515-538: -4.30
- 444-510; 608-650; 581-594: -0.70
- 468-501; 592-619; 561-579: 0.95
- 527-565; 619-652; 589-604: -0.69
